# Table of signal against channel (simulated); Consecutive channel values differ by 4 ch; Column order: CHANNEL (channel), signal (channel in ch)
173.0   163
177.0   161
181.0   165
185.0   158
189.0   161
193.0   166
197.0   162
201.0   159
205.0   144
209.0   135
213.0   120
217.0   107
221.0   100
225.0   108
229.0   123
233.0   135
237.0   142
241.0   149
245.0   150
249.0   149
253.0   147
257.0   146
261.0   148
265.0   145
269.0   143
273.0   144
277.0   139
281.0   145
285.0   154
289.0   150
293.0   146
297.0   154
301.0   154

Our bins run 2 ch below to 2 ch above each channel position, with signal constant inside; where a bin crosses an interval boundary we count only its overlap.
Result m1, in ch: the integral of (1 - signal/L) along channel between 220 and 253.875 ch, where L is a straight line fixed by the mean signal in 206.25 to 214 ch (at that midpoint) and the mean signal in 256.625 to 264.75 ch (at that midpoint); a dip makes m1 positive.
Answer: 1.2 ch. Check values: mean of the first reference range 130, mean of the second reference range 147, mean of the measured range 134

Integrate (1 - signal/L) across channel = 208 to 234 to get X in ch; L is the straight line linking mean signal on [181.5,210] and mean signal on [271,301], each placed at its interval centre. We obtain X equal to 6.2 ch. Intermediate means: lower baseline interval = 156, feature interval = 117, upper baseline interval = 148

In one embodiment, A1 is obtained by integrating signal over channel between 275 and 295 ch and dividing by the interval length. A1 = 147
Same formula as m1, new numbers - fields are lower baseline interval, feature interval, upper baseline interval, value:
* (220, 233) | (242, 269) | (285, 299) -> -3.5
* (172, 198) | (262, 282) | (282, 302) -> 1.3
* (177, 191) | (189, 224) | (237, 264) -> 4.4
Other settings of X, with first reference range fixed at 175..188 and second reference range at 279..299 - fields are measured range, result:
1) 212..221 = 2.7 ch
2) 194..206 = 0.2 ch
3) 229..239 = 1.3 ch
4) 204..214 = 1.6 ch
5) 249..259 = 0.4 ch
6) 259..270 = 0.5 ch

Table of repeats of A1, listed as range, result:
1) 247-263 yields 148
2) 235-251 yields 148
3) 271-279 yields 142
